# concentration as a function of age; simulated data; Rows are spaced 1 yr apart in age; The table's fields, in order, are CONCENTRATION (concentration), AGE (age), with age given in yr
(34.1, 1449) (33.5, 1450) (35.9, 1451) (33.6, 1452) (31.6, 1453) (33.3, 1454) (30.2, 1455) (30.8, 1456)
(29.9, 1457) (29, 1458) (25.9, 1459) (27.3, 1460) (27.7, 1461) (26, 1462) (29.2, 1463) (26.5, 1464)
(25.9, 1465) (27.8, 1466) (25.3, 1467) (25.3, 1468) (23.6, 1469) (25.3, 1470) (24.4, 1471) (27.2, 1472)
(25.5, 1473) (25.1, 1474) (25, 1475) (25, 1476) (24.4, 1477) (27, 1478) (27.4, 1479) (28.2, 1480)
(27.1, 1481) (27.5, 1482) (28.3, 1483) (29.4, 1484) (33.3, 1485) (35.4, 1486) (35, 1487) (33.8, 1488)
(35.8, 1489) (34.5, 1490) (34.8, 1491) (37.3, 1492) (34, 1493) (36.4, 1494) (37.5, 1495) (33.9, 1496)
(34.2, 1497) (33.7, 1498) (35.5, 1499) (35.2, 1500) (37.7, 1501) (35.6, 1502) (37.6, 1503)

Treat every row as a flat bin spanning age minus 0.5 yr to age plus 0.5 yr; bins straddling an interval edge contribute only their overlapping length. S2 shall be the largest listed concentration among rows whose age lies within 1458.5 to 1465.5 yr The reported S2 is 29.2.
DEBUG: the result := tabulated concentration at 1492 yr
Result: 37.3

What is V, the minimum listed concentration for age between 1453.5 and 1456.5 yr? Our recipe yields 30.2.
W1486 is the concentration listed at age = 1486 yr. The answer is 35.4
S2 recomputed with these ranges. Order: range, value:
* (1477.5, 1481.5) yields 28.2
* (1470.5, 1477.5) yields 27.2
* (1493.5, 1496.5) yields 37.5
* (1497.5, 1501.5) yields 37.7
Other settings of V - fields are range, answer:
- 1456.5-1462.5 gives 25.9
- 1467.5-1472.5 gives 23.6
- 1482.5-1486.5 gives 28.3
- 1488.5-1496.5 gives 33.9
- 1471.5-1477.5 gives 24.4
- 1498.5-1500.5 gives 35.2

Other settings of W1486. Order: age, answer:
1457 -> 29.9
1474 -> 25.1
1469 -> 23.6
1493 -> 34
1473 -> 25.5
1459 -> 25.9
